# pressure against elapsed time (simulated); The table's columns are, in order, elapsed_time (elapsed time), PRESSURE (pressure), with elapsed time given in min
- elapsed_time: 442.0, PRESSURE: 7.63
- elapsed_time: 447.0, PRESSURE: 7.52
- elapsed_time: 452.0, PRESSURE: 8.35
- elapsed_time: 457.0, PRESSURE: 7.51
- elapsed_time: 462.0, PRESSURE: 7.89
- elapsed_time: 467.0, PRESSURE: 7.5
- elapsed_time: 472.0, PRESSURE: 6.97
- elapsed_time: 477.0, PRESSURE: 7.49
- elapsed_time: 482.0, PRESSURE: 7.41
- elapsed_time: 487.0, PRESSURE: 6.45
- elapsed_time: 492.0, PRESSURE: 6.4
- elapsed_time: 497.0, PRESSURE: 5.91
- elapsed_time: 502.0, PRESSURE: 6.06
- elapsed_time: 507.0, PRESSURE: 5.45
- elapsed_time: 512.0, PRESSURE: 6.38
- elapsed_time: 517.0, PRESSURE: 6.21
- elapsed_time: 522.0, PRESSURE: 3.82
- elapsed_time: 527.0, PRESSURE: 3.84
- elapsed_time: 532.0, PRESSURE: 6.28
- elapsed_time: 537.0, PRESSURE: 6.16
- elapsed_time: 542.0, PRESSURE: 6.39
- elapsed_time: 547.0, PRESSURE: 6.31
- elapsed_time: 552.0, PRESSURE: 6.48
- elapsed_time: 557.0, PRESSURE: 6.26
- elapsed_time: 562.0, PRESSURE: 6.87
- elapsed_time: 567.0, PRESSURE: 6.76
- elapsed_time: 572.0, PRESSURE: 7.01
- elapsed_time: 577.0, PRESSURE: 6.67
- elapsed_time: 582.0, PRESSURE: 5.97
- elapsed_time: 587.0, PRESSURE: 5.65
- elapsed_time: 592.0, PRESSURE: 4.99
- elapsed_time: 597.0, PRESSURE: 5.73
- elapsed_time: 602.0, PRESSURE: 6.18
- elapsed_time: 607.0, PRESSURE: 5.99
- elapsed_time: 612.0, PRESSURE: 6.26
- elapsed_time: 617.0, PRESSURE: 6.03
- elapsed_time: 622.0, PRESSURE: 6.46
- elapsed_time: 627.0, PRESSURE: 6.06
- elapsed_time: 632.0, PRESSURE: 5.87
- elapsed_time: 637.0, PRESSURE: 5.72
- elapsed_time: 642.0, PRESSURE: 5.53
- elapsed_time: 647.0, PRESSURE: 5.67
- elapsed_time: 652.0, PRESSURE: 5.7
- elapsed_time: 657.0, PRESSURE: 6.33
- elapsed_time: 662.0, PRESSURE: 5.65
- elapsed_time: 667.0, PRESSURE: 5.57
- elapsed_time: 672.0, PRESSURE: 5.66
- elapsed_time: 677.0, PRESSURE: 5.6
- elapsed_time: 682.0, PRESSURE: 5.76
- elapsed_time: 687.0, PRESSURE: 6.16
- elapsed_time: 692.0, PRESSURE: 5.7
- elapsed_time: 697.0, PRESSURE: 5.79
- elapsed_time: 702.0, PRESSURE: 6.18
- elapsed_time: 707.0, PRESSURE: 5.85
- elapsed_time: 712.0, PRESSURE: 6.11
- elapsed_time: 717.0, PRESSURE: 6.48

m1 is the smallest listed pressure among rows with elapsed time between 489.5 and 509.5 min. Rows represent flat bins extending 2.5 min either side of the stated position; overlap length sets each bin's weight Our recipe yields 5.45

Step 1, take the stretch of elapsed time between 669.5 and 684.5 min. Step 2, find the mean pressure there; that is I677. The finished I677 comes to 5.67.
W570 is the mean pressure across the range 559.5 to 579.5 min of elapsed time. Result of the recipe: 6.83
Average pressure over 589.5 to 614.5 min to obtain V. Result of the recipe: 5.83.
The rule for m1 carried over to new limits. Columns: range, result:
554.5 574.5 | 6.26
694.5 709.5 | 5.79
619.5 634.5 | 5.87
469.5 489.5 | 6.45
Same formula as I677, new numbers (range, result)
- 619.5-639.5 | 6.03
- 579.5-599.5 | 5.58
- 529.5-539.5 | 6.22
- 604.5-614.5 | 6.12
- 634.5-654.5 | 5.65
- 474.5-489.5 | 7.12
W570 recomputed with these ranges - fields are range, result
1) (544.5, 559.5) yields 6.35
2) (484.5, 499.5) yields 6.25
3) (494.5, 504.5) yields 5.98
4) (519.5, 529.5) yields 3.83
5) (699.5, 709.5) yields 6.01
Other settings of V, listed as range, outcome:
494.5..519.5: 6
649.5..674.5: 5.78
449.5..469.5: 7.81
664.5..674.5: 5.62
